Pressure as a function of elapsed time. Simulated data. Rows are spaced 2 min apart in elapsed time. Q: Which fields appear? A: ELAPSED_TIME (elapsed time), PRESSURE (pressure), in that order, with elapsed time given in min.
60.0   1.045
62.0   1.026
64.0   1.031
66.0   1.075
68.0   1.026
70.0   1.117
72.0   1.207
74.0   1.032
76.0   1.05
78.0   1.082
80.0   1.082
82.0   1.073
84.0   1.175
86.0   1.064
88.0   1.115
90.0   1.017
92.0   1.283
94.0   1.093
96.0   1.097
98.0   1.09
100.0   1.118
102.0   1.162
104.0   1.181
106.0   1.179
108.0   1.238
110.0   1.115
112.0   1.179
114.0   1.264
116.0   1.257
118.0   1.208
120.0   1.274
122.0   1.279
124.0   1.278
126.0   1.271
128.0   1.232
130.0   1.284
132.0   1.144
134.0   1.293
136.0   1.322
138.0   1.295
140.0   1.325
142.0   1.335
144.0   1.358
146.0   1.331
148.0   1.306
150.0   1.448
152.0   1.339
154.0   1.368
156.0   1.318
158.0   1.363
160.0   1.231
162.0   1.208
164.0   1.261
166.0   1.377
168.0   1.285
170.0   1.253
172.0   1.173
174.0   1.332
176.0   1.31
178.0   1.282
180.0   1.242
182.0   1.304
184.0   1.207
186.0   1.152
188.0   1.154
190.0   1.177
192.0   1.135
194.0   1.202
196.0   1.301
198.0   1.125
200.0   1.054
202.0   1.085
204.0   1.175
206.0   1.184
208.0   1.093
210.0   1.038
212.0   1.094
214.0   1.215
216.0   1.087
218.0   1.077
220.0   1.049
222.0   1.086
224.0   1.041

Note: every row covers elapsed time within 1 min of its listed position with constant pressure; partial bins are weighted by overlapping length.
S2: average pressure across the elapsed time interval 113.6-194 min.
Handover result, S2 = 1.27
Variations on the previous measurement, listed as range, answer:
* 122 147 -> 1.29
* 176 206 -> 1.19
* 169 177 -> 1.27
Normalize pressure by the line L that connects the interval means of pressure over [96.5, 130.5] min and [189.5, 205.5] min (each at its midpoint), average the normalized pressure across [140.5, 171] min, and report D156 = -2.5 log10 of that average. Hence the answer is -0.118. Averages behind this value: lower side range 1.21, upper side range 1.16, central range 1.32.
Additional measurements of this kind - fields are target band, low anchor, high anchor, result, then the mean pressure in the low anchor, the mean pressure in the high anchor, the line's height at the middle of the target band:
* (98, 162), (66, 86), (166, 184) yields -0.06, 1.09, 1.27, 1.19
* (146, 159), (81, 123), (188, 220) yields -0.18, 1.16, 1.13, 1.15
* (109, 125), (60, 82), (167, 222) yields -0.11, 1.07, 1.18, 1.11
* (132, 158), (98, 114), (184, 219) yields -0.15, 1.17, 1.14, 1.16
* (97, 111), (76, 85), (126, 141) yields 0.02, 1.1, 1.27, 1.17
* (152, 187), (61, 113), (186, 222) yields -0.14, 1.11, 1.13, 1.13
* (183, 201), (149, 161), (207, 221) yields 0.02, 1.34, 1.09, 1.19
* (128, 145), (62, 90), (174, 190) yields -0.11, 1.08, 1.24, 1.17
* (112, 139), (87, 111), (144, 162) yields -0.02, 1.14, 1.33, 1.23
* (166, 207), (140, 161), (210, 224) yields 0.00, 1.34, 1.09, 1.21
